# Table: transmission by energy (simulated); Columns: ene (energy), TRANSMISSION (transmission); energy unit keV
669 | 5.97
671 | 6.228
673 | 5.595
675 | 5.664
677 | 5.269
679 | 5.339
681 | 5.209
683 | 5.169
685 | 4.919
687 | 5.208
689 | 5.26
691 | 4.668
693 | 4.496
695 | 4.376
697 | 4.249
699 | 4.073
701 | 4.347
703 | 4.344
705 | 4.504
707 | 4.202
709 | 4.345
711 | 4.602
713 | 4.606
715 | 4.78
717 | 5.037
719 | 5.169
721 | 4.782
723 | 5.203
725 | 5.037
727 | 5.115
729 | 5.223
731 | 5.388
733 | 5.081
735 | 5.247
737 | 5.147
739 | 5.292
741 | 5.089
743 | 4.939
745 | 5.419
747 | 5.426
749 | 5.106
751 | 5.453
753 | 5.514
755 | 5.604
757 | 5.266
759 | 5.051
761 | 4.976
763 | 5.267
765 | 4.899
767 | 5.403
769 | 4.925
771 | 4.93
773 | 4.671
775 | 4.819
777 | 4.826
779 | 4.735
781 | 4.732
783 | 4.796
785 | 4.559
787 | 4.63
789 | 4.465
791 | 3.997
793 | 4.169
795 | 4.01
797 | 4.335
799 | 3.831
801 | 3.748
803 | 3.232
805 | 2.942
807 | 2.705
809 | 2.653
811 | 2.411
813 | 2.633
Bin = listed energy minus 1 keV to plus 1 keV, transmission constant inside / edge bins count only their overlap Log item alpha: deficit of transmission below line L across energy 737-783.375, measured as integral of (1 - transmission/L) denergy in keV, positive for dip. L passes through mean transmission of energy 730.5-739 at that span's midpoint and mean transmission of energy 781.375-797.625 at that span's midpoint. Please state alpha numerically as -2.6 keV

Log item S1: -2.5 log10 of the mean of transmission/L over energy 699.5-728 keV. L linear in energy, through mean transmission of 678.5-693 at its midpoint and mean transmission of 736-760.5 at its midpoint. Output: 0.10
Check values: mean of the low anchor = 5.06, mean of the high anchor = 5.27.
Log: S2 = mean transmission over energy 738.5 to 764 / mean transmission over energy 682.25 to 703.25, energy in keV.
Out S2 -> 1.1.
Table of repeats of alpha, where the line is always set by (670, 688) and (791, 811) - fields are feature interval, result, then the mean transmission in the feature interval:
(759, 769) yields -2.6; 5.11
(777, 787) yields -2.5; 4.71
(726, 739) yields -1.9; 5.21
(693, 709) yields 2.3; 4.31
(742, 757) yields -3.7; 5.35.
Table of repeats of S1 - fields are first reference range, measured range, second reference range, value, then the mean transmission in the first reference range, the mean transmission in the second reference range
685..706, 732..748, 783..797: -0.167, 4.57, 4.34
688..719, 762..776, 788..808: -0.242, 4.55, 3.74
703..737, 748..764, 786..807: -0.195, 4.89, 3.88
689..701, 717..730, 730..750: -0.033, 4.44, 5.21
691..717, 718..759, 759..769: -0.086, 4.44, 5.11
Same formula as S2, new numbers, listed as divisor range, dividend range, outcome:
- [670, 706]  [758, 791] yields 0.98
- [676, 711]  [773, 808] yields 0.89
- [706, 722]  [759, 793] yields 1.02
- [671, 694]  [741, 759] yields 1.02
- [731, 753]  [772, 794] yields 0.87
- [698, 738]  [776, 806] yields 0.87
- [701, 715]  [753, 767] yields 1.17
